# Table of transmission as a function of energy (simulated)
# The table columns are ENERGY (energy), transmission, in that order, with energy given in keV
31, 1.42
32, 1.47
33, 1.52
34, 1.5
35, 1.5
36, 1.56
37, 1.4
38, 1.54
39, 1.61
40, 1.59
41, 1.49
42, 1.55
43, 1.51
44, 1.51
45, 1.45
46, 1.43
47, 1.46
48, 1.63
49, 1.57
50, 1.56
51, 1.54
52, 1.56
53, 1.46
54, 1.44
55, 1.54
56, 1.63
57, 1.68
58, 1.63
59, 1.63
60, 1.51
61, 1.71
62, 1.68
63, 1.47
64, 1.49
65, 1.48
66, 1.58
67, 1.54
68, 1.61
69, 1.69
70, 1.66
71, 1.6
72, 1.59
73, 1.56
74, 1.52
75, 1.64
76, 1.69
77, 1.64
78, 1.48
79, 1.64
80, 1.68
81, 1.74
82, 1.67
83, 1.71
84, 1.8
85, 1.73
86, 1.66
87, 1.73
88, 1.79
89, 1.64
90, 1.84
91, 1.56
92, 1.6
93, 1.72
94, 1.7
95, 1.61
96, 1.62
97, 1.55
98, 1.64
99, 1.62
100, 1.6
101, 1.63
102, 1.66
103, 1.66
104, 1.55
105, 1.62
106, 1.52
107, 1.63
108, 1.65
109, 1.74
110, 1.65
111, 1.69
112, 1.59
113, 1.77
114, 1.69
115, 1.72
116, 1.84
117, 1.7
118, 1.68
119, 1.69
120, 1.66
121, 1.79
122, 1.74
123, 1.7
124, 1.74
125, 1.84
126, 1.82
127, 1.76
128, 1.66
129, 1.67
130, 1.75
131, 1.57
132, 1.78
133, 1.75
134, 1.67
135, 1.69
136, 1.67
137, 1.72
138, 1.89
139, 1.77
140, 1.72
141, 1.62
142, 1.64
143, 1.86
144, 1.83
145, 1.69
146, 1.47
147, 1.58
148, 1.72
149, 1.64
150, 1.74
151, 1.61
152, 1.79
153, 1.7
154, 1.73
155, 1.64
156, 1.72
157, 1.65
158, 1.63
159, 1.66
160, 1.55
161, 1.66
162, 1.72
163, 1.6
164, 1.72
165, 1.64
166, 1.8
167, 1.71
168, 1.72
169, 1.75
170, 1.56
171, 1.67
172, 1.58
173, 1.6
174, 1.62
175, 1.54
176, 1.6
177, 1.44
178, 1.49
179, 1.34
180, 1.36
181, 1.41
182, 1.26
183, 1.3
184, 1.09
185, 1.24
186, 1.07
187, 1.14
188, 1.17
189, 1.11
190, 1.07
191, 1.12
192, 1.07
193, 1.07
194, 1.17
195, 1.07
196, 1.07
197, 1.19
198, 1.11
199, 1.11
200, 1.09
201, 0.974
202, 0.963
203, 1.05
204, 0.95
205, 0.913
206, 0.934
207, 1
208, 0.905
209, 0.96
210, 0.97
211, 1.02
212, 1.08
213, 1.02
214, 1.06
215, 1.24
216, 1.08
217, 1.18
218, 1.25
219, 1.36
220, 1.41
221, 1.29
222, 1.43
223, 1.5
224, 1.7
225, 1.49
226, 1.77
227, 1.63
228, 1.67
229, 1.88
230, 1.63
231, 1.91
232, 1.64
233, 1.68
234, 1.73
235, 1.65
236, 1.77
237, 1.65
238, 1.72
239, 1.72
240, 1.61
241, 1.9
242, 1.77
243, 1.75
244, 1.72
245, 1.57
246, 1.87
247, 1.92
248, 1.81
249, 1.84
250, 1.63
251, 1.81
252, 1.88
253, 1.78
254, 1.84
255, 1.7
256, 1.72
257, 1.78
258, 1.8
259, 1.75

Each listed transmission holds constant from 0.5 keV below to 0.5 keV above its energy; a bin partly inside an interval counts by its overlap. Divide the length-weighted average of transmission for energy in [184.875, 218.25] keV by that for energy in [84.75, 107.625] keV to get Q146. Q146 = 0.6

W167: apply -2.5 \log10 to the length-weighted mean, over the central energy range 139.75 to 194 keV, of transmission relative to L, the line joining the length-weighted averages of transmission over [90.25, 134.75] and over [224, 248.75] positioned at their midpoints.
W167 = 0.12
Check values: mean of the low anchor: 1.68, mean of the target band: 1.52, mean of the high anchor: 1.73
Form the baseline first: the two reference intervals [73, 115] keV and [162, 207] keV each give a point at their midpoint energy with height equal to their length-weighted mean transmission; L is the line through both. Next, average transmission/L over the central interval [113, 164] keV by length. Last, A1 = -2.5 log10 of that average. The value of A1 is -0.15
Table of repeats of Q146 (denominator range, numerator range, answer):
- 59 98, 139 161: 1.03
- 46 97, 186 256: 0.87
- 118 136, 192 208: 0.61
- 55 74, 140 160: 1.05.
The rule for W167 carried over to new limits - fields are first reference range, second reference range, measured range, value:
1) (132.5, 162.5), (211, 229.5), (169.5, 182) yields 0.045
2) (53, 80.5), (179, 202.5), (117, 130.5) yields -0.241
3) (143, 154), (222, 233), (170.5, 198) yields 0.289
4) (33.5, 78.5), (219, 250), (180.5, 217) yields 0.458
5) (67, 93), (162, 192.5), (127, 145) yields -0.130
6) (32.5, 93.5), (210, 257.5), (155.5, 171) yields -0.054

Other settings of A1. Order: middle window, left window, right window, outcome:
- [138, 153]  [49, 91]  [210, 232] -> -0.13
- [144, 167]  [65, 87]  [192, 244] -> -0.14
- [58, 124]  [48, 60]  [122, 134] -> 0.00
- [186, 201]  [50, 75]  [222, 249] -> 0.46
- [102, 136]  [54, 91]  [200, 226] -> -0.15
